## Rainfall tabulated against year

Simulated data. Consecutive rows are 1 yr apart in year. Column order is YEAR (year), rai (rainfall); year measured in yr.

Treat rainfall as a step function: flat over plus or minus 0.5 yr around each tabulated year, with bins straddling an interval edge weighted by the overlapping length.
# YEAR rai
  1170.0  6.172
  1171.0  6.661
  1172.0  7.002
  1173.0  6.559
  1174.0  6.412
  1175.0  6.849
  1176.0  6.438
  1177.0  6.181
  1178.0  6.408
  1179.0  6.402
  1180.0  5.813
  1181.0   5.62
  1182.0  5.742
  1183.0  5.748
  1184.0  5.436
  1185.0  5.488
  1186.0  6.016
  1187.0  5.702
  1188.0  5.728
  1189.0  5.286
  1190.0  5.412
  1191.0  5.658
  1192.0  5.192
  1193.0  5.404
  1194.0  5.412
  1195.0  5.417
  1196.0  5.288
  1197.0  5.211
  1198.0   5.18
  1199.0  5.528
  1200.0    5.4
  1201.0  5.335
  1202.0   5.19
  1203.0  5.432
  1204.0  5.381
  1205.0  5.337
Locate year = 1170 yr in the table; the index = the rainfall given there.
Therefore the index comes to 6.172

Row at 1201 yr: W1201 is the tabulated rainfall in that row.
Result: 5.335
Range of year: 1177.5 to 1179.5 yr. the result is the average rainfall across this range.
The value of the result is 6.41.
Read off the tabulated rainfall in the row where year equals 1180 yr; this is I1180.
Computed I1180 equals 5.813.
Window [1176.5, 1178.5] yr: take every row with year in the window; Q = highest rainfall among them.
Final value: 6.408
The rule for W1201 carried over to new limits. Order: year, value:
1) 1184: 5.436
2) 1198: 5.18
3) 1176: 6.438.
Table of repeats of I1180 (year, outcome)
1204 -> 5.381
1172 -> 7.002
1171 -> 6.661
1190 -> 5.412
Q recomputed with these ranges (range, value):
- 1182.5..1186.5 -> 6.016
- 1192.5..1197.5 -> 5.417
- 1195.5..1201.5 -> 5.528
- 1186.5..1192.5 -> 5.728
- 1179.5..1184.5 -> 5.813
